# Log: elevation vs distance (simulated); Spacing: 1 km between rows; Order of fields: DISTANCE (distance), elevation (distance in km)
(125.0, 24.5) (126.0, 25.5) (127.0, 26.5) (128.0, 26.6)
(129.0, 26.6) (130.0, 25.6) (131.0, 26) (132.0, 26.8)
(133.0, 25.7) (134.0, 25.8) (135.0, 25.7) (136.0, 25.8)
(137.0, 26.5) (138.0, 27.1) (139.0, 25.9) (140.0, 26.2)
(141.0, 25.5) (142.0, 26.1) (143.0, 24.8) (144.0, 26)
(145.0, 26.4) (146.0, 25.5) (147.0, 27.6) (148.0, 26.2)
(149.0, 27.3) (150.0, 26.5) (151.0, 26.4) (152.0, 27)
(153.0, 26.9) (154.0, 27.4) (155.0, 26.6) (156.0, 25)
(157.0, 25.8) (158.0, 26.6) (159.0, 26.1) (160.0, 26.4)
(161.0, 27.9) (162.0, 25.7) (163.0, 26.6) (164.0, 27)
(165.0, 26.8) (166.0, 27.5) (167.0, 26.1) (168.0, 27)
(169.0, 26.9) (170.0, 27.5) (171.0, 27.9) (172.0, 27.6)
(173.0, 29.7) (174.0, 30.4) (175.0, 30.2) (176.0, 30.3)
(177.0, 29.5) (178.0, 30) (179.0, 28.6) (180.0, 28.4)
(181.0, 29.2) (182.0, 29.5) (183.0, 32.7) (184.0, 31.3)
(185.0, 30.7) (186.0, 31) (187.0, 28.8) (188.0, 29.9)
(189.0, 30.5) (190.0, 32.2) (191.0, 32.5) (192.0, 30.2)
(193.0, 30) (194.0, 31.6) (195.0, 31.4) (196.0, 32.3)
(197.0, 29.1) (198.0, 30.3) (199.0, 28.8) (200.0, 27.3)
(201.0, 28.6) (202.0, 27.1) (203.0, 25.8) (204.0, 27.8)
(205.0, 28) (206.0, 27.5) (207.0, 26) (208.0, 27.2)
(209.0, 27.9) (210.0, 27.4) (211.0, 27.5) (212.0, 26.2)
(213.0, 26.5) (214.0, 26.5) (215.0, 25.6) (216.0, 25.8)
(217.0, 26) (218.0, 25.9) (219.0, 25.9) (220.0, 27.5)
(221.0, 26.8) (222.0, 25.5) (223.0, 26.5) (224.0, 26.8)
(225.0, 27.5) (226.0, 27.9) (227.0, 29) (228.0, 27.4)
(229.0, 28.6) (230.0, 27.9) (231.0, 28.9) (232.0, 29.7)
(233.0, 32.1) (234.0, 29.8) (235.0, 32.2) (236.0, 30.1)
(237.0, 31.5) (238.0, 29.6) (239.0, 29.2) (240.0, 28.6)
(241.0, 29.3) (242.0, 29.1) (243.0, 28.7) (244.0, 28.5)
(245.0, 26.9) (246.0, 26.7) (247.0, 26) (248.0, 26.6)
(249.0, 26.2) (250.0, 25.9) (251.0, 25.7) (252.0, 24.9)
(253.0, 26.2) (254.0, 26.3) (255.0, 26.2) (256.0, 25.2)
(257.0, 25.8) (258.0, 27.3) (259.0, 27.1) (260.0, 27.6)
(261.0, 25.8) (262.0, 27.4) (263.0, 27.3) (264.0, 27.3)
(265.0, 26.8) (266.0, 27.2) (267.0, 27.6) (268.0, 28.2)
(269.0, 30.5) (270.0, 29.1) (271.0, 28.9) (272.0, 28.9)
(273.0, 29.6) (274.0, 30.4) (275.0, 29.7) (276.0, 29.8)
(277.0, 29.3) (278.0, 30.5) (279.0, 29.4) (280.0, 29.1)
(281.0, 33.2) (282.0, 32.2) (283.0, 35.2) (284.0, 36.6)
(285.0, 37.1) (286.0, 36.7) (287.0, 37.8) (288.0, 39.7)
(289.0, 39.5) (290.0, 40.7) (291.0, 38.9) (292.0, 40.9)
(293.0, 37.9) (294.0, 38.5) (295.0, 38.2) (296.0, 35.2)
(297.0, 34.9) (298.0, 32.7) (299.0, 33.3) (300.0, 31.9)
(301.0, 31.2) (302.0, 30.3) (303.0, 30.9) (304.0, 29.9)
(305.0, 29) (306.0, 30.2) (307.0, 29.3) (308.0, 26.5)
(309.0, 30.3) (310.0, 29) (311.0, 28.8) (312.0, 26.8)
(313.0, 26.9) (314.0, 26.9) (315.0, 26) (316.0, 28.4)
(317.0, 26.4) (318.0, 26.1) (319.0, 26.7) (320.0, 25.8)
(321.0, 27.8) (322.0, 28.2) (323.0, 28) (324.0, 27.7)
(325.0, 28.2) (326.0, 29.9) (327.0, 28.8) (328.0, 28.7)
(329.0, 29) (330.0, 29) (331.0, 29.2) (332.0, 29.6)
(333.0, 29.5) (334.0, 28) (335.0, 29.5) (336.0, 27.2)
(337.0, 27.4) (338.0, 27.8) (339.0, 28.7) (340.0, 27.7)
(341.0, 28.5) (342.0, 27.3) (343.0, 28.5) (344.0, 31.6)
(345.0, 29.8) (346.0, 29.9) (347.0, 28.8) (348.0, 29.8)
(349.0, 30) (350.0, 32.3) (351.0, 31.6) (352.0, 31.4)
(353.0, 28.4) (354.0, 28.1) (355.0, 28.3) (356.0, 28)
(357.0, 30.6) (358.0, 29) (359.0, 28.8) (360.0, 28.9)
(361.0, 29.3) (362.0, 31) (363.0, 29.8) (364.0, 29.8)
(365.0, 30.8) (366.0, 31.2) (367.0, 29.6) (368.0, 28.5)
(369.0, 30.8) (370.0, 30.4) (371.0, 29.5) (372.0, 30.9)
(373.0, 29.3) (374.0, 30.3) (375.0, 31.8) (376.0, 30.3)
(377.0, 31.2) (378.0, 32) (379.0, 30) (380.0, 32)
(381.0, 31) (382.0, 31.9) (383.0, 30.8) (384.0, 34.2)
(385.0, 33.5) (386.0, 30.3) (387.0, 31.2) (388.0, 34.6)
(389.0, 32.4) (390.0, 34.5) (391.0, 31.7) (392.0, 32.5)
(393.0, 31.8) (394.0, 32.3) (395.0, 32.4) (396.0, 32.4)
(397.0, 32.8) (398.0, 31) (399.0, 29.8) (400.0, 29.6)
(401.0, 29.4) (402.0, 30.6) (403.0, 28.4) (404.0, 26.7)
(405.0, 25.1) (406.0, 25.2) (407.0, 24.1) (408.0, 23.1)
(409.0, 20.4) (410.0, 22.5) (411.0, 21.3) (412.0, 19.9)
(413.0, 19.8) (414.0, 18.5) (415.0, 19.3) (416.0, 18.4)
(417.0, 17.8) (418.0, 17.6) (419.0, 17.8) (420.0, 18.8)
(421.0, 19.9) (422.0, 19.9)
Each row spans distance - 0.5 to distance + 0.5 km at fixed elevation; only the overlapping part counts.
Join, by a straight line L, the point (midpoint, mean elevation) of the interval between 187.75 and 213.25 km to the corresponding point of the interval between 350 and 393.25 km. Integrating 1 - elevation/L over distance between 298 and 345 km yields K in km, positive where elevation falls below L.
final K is 2.4 km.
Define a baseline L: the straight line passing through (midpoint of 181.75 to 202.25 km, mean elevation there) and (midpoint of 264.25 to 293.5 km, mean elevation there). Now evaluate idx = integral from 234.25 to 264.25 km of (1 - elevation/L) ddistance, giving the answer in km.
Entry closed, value 4.1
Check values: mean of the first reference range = 30.3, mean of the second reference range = 32.8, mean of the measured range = 27.5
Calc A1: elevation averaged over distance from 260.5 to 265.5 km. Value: 26.9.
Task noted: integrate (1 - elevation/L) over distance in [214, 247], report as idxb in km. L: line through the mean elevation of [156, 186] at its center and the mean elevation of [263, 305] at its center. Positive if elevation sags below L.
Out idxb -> 2.7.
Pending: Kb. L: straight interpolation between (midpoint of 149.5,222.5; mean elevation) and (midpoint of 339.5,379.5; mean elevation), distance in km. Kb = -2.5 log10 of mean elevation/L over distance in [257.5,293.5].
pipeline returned -0.10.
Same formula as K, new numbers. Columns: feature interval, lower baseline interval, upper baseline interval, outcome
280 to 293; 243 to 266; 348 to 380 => -4.45 km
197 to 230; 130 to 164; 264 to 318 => 1.80 km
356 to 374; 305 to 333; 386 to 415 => -1.20 km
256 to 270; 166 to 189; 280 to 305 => 2.65 km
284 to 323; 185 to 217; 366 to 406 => -2.79 km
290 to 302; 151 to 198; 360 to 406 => -2.34 km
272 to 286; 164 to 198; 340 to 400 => -0.77 km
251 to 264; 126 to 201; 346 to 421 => 0.78 km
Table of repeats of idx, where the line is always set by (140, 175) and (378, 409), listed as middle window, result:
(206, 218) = 0.4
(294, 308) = -1.5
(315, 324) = 0.7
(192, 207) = -0.8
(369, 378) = -0.1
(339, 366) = 0.2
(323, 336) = 0.3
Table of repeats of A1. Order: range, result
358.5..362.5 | 29.5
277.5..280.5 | 29.7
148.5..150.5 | 26.9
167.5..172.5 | 27.4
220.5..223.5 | 26.3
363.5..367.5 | 30.3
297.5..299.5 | 33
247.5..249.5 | 26.4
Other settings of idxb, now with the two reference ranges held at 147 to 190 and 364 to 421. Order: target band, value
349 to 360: -0.6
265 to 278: -0.5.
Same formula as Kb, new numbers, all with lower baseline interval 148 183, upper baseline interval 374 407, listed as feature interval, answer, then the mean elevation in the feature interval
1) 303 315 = 0.05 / 28.5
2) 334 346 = 0.06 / 28.6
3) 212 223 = 0.09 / 26.2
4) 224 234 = -0.01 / 28.7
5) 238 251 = 0.04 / 27.6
